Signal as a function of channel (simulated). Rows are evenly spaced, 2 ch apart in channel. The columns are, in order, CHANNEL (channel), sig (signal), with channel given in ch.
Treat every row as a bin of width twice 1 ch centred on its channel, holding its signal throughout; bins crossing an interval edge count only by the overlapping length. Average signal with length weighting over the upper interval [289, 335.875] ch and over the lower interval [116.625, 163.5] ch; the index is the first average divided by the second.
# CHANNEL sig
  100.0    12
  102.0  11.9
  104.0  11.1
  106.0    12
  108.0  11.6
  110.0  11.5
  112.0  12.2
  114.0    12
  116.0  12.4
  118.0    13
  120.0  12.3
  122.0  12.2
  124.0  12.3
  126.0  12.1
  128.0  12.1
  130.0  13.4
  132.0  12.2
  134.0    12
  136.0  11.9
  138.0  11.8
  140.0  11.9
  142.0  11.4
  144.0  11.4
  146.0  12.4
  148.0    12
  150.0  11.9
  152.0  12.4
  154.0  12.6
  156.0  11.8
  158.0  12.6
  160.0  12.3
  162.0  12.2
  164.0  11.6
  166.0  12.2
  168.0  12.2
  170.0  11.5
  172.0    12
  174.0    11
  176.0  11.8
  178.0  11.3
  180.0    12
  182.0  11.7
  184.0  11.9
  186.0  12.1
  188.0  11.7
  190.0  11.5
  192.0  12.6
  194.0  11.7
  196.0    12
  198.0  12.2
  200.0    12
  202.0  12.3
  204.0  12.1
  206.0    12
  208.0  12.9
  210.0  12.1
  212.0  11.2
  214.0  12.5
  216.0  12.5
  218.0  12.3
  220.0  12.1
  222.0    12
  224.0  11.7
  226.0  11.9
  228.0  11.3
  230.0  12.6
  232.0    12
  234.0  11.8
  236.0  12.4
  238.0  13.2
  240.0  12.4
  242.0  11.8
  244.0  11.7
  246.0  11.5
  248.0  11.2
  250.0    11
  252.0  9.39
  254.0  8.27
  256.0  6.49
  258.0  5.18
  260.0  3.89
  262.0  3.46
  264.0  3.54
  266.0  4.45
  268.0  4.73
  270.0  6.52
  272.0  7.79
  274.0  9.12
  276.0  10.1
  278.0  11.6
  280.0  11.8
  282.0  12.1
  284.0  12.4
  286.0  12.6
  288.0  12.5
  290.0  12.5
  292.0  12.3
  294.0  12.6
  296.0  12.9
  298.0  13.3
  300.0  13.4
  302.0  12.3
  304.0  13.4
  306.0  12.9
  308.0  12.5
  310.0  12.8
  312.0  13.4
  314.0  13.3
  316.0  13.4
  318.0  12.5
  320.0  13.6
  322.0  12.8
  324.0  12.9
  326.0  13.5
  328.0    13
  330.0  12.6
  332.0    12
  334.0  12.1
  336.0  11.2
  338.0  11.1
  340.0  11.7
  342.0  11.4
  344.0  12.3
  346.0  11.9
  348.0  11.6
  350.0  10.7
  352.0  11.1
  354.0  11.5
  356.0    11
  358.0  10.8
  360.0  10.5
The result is 1.05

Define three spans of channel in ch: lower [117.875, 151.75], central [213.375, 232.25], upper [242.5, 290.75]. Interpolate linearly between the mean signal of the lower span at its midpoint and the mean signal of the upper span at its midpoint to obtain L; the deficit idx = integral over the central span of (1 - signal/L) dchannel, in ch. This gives -4.0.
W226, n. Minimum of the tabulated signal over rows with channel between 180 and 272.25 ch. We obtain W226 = 3.46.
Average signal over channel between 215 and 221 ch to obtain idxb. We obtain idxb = 12.3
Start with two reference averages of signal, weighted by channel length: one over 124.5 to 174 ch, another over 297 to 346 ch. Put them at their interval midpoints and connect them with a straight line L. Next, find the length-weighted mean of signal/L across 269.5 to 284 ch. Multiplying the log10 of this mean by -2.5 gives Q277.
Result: 0.22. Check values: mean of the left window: 12.1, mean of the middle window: 10.2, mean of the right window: 12.6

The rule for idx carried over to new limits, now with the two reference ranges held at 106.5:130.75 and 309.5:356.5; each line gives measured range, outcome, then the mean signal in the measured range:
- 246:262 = 5.7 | 7.86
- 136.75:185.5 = 1.3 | 11.9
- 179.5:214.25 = 0.6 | 12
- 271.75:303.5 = 0.7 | 12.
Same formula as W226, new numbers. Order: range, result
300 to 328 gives 12.3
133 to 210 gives 11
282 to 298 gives 12.1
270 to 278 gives 6.52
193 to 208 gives 11.7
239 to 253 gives 9.39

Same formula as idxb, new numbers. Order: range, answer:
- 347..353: 11.1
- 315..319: 12.9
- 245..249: 11.3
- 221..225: 11.8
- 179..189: 11.9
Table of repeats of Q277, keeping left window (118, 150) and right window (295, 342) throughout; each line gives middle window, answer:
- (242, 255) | 0.176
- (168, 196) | 0.044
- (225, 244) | 0.026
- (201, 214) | 0.019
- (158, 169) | 0.006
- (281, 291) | 0.015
